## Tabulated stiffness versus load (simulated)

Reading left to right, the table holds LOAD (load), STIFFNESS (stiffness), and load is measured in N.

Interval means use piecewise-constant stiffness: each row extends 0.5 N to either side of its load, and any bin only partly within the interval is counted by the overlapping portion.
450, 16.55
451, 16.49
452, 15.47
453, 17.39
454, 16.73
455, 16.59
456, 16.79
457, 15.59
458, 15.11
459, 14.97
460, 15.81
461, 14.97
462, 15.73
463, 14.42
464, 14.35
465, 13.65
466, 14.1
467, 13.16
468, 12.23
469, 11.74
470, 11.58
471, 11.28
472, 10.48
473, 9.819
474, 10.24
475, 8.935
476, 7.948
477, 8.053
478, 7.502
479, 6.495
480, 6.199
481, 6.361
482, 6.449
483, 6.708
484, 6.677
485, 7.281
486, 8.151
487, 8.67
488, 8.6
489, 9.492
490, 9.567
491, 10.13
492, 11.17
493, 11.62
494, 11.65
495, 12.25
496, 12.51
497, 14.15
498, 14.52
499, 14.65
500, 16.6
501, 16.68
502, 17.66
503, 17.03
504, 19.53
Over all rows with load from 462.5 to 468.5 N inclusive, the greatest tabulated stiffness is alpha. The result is 14.42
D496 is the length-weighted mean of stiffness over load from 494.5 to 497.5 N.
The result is 13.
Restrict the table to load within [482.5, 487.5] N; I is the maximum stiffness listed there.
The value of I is 8.67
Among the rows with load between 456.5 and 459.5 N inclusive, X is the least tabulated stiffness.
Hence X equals 14.97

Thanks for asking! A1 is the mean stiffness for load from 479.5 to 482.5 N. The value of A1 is 6.34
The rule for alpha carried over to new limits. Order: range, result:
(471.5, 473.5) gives 10.48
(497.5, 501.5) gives 16.68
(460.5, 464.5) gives 15.73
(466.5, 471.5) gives 13.16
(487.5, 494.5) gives 11.65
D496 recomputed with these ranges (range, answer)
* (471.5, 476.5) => 9.48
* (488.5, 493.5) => 10.4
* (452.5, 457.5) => 16.6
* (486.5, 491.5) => 9.29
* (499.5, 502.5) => 17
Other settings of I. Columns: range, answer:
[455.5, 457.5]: 16.79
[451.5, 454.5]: 17.39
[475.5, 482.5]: 8.053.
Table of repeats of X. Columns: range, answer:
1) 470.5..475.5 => 8.935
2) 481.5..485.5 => 6.449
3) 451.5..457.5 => 15.47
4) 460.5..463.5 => 14.42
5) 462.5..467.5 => 13.16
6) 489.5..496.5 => 9.567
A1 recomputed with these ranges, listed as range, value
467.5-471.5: 11.7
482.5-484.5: 6.69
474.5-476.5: 8.44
